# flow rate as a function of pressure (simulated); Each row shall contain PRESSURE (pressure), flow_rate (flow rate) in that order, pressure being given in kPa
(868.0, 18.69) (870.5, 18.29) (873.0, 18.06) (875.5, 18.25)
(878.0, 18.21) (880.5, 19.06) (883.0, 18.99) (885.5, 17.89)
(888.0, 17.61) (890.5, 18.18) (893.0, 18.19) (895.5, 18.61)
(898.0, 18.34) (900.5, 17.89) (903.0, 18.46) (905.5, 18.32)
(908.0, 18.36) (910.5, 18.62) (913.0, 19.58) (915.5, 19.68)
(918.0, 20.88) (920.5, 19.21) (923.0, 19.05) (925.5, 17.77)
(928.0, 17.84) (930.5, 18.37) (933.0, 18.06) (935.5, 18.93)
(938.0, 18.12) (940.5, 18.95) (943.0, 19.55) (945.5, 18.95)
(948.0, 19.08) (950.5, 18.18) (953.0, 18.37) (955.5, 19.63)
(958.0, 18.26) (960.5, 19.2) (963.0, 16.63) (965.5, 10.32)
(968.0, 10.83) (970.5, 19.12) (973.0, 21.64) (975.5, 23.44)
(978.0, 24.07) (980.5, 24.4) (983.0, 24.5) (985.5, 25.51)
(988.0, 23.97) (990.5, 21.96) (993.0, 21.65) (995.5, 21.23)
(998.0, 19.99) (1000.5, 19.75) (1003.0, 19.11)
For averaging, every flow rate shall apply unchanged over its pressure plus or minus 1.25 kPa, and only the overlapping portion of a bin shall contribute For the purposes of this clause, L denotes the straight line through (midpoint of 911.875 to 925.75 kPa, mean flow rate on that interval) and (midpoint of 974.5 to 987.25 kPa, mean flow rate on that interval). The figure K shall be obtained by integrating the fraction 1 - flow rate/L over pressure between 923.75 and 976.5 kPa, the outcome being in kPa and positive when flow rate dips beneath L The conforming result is 9.01 kPa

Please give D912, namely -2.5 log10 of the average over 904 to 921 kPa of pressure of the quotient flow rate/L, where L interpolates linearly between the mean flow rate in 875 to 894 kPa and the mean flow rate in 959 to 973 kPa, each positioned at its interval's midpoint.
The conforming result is -0.105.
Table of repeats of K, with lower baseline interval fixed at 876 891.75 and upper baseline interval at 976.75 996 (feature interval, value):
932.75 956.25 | 2.8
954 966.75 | 3.1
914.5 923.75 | 0.2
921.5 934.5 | 1.5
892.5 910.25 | 0.8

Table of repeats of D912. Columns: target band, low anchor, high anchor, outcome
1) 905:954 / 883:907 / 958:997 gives 0.02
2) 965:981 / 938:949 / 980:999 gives 0.12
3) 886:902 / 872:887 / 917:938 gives 0.02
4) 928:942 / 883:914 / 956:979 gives -0.01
